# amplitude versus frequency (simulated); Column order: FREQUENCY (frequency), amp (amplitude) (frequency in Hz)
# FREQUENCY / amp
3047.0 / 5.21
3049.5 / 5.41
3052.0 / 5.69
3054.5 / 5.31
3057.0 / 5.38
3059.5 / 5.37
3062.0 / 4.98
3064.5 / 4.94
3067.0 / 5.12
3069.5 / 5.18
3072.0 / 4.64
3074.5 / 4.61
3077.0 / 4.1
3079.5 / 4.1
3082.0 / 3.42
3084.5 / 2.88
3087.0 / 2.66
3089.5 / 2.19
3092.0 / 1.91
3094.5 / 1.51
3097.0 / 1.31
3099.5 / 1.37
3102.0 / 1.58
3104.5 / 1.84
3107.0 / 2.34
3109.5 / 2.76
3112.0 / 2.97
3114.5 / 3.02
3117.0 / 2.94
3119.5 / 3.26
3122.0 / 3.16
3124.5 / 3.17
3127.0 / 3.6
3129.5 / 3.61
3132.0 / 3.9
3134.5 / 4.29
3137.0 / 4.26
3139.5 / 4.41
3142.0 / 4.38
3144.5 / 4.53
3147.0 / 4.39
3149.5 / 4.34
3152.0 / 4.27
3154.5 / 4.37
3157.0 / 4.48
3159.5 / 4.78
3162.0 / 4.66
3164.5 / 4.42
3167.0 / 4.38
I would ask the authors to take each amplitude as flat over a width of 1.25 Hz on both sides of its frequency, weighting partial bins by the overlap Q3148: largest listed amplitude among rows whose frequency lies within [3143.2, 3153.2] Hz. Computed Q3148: 4.53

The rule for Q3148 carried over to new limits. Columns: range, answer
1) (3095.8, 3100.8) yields 1.37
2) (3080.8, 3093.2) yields 3.42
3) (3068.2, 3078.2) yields 5.18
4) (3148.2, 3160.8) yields 4.78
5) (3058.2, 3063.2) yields 5.37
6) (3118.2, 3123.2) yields 3.26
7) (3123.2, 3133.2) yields 3.9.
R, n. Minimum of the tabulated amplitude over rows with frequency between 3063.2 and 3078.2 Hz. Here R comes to 4.1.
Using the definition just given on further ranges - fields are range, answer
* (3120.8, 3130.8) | 3.16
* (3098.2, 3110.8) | 1.37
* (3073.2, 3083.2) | 3.42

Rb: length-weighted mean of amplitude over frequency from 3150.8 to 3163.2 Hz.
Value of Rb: 4.51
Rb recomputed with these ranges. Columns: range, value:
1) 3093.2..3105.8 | 1.53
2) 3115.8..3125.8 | 3.14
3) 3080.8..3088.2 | 2.99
